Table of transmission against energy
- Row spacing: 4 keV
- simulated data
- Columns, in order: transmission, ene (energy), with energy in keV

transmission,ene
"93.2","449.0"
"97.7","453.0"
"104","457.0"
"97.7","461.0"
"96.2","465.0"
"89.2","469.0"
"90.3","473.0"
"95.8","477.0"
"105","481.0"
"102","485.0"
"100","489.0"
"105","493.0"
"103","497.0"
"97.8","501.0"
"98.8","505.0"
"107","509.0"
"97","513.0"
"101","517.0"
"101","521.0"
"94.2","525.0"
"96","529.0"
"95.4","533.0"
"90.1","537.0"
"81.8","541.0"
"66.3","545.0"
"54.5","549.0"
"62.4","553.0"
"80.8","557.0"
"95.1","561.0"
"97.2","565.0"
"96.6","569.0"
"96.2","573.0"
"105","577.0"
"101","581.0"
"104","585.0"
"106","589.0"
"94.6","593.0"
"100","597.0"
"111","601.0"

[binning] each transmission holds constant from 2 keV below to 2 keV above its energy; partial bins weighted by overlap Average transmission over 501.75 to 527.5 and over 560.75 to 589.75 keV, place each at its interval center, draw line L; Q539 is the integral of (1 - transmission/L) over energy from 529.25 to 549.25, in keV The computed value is 3.7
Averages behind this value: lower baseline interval 99.7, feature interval 81.3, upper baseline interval 100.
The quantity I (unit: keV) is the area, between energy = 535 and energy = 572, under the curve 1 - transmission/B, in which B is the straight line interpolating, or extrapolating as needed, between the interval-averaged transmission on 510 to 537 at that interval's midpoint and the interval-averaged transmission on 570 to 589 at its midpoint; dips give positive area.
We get 7.0 keV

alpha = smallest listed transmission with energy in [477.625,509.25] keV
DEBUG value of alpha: 97.8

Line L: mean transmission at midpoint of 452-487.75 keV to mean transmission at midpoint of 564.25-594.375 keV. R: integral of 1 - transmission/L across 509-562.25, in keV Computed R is 6.8 keV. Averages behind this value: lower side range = 97.6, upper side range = 100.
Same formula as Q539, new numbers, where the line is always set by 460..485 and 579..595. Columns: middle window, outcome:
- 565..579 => 0.2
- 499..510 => -0.3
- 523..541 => 1.1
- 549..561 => 3.3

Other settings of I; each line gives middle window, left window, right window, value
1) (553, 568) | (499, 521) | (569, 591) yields 2.1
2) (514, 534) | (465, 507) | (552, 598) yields -0.1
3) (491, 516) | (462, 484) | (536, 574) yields -3.0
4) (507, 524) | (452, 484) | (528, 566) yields -2.6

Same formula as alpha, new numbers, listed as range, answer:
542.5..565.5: 54.5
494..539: 90.1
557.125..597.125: 94.6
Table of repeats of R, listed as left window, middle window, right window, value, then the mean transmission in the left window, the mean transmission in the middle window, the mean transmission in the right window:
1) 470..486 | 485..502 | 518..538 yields -0.83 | 97.5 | 102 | 95.9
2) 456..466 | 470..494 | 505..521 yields 0.23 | 99.1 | 99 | 101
